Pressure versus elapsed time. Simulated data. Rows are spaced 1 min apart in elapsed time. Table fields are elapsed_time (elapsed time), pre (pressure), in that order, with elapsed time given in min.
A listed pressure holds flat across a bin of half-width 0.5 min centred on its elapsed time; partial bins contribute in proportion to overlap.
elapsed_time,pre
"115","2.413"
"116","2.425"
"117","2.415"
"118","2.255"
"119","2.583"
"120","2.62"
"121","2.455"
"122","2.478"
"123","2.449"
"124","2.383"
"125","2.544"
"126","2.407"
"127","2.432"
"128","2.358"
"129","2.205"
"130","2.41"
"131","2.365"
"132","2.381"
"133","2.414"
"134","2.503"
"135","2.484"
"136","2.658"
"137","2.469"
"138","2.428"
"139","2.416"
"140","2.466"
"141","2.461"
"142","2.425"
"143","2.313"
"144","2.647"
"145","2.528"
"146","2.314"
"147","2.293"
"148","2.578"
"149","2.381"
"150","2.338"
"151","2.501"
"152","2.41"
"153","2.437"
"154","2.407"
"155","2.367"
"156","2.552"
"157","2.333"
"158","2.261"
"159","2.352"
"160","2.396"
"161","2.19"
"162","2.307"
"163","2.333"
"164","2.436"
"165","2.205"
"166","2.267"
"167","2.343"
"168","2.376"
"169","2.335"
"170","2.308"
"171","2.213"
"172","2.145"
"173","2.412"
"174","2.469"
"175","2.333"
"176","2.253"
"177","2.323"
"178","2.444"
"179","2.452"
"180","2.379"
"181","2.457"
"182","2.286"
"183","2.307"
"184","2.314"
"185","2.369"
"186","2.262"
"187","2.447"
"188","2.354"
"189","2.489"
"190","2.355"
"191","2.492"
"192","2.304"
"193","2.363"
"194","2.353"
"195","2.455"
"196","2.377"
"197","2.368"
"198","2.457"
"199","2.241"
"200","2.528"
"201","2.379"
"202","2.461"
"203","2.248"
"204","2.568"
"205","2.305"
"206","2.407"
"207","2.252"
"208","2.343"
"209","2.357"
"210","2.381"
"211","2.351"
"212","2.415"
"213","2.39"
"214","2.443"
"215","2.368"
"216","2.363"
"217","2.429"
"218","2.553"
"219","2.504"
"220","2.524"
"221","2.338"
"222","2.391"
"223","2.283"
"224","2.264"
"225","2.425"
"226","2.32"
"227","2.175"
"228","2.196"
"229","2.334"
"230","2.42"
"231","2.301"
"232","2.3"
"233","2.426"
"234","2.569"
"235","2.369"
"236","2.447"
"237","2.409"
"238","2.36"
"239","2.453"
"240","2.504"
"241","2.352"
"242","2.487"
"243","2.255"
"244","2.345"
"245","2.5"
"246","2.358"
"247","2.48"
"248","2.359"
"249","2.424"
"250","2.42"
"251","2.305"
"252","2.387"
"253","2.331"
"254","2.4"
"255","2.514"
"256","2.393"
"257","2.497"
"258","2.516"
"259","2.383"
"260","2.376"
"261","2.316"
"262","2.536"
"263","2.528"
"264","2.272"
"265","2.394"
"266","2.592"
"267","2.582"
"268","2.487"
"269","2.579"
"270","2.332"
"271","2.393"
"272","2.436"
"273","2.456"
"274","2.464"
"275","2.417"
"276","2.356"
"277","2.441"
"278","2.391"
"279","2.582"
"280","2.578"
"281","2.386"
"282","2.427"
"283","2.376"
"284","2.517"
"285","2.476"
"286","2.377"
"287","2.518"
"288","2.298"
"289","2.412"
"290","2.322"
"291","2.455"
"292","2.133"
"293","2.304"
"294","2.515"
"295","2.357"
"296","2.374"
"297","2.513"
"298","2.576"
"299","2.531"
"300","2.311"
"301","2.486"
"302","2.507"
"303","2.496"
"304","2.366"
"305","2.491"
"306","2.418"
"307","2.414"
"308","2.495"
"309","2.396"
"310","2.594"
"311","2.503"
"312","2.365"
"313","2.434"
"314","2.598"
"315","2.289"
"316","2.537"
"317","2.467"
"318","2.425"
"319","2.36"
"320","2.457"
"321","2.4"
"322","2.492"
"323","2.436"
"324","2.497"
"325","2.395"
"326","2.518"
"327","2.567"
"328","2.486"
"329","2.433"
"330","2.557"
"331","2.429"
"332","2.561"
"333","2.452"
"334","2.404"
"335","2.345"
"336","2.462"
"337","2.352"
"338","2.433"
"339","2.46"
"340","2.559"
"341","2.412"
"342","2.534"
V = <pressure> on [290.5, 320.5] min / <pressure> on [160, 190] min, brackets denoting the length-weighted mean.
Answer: 1.0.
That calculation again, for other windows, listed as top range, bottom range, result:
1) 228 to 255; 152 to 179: 1.02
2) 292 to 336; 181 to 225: 1.03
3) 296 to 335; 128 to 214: 1.03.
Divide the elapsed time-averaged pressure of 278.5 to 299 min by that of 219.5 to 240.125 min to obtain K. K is 1.02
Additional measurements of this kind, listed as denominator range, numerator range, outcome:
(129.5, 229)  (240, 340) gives 1.02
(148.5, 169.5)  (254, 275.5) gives 1.04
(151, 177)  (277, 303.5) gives 1.04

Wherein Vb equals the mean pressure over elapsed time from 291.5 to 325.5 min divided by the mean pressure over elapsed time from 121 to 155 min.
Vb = 1.00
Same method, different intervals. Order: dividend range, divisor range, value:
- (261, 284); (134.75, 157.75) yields 1.00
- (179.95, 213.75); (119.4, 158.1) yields 0.98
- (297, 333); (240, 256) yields 1.03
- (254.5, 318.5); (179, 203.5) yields 1.03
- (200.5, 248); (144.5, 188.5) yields 1.01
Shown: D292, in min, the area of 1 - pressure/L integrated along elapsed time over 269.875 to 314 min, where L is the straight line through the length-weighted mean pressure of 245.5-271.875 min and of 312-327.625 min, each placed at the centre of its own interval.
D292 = 0.2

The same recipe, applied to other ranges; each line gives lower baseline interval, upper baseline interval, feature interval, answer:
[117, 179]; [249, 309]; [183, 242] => 0.75 min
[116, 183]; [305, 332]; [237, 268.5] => 0.18 min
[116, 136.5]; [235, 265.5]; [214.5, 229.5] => 0.32 min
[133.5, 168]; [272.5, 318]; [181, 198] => 0.29 min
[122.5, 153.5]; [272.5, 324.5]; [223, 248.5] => 0.64 min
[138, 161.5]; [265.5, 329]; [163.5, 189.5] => 0.75 min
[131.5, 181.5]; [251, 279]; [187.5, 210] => 0.22 min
